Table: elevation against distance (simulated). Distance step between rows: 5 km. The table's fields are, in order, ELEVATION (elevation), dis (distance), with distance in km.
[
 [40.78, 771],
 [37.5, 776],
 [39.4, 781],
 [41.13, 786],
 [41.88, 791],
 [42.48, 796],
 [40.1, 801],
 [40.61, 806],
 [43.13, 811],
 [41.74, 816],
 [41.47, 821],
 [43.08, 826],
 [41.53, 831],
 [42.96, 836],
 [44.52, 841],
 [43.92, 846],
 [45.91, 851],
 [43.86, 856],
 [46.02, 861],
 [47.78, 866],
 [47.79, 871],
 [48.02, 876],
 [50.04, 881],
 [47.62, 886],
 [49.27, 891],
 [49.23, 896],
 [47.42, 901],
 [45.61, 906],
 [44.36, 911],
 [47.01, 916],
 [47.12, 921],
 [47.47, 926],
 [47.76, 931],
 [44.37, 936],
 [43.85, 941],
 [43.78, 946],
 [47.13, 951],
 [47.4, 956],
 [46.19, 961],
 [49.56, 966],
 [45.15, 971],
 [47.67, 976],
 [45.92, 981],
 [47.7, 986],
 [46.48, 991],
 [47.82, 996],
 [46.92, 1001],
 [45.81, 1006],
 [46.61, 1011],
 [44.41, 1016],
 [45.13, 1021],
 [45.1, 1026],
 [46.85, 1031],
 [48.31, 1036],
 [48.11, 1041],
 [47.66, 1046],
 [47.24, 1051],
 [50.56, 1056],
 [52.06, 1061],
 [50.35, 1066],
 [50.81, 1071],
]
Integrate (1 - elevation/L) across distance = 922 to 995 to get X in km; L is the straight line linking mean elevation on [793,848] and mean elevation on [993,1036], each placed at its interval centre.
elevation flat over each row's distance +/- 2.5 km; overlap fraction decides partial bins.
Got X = -2.3 km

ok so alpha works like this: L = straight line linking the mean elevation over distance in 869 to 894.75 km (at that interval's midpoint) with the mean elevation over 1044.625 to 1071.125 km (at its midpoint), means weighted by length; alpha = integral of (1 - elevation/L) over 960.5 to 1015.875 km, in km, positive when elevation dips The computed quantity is 2.8 km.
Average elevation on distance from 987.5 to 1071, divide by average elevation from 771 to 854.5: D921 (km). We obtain 1.13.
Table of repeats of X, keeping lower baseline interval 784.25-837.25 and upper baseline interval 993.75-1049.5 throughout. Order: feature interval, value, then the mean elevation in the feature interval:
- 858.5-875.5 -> -1.7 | 47.3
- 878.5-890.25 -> -1.5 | 48.9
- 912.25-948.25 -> -1.1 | 45.9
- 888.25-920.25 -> -2.3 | 47.2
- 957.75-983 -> -0.8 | 46.9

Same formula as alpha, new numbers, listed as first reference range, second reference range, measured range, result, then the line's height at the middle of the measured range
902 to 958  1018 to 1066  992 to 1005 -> 0.0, 47.2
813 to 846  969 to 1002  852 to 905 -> -4.4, 44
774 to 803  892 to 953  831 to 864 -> -1.0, 43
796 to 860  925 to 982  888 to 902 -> -1.3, 44.7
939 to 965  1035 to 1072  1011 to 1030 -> 1.2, 48.3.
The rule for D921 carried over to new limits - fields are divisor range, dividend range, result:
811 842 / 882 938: 1.11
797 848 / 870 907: 1.14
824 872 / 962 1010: 1.05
